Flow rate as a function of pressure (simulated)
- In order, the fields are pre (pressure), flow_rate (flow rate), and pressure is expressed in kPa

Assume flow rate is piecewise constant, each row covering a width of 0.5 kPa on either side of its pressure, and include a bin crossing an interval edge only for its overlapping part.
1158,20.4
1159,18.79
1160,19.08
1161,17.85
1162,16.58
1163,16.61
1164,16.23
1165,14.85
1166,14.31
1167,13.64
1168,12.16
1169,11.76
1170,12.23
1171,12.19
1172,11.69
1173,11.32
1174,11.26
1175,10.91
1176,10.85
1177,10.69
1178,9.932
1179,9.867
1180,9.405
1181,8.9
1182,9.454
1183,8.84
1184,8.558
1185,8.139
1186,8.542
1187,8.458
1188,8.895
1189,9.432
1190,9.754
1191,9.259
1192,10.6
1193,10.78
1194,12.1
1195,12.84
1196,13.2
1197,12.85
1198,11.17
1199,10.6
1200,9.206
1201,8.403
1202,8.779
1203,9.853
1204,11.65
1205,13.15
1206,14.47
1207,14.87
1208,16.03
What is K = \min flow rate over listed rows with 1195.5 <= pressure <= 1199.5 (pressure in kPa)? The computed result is 10.6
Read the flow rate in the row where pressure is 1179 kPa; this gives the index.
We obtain 9.867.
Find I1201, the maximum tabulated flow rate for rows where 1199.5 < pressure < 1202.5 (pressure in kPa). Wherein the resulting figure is 9.206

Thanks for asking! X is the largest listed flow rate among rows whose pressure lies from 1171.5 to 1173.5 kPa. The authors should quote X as 11.69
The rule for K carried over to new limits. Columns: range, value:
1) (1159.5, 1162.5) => 16.58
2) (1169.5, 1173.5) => 11.32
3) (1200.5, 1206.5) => 8.403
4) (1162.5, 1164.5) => 16.23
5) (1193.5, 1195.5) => 12.1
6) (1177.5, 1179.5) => 9.867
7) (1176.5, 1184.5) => 8.558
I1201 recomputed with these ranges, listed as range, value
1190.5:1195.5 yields 12.84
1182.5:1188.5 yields 8.895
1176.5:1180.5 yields 10.69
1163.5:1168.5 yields 16.23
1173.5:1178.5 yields 11.26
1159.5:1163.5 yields 19.08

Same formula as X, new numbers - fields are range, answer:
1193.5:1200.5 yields 13.2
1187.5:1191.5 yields 9.754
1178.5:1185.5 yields 9.867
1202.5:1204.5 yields 11.65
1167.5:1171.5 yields 12.23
